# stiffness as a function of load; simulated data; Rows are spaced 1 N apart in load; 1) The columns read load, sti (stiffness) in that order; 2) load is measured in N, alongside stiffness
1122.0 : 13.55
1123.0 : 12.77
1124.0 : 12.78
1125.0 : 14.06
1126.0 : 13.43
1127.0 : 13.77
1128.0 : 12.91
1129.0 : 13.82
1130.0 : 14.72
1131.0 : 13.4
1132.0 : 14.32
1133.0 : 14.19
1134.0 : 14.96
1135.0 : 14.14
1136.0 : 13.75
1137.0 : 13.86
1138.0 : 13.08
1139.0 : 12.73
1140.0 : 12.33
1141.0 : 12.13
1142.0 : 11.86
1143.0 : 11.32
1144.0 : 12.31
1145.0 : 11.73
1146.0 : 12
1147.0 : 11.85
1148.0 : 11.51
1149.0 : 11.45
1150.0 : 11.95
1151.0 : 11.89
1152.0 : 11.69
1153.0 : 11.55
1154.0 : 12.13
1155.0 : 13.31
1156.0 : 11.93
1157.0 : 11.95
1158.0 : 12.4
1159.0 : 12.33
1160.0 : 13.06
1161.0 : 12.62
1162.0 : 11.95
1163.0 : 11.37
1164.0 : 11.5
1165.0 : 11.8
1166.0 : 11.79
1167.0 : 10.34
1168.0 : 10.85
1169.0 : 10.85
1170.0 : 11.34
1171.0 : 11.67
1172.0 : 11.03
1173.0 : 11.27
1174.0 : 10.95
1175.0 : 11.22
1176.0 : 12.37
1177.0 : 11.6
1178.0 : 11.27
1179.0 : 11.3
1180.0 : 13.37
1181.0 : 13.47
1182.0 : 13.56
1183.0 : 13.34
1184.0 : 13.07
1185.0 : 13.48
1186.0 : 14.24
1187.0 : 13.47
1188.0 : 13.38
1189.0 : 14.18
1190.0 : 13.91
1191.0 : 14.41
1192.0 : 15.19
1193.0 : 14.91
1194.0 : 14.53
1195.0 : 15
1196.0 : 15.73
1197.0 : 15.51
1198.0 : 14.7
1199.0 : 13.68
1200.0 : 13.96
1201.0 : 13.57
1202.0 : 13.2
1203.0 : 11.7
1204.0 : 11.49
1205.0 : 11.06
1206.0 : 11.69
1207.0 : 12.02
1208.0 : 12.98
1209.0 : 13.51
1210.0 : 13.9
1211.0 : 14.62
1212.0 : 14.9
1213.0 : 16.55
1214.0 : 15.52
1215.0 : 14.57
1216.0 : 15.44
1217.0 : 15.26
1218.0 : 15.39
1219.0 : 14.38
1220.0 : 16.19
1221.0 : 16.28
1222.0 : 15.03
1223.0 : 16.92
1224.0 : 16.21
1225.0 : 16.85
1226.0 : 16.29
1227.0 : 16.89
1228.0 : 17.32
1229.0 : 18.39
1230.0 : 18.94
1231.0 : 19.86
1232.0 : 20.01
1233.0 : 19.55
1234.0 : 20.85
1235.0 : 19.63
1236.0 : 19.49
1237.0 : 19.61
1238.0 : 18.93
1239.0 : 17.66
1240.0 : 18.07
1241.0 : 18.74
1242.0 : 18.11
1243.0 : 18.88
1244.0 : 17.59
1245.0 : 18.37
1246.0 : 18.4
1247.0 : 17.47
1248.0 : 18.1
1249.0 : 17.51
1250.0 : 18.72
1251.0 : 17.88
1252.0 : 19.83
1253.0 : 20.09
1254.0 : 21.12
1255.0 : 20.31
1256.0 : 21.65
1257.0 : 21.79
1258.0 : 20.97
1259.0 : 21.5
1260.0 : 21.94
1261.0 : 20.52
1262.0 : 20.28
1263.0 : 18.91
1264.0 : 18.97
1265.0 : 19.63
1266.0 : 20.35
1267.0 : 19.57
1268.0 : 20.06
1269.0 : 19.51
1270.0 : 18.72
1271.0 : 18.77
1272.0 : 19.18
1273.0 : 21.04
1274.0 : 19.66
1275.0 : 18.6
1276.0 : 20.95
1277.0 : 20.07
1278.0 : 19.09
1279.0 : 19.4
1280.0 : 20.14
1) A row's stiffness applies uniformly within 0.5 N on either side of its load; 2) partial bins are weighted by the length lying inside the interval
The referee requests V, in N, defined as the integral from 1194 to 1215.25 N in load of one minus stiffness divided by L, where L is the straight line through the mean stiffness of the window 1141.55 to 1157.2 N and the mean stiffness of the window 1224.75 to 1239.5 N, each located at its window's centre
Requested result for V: 3.4 N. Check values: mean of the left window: 11.9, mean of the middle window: 13.8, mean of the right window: 18.7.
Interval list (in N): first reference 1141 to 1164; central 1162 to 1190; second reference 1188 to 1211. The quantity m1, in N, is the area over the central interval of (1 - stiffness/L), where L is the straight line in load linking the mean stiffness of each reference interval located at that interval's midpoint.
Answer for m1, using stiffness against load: 1.5 N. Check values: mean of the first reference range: 12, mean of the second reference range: 13.7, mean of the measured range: 12.2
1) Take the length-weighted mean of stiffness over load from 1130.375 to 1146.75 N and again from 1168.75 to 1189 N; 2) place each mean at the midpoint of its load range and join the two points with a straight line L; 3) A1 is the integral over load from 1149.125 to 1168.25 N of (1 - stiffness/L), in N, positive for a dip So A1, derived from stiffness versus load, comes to 1.2 N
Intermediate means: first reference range 13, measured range 11.9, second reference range 12.4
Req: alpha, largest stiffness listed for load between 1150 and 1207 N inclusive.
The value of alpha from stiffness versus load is 15.73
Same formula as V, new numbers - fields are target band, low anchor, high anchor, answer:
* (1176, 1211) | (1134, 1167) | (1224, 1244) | 4.6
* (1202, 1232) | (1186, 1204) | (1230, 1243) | 2.9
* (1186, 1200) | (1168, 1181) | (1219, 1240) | -0.8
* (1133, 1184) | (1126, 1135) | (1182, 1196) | 6.9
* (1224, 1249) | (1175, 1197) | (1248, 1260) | 0.0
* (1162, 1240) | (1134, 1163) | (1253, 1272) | 7.8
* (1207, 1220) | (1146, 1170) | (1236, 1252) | 1.1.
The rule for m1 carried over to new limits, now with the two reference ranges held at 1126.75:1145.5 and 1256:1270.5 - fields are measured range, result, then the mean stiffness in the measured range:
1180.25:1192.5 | 1.68 N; 13.8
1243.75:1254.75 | 0.44 N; 18.7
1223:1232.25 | 0.27 N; 17.8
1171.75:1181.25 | 2.27 N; 11.8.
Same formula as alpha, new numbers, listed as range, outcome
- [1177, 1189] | 14.24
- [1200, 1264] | 21.94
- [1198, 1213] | 16.55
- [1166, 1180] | 13.37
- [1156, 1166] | 13.06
